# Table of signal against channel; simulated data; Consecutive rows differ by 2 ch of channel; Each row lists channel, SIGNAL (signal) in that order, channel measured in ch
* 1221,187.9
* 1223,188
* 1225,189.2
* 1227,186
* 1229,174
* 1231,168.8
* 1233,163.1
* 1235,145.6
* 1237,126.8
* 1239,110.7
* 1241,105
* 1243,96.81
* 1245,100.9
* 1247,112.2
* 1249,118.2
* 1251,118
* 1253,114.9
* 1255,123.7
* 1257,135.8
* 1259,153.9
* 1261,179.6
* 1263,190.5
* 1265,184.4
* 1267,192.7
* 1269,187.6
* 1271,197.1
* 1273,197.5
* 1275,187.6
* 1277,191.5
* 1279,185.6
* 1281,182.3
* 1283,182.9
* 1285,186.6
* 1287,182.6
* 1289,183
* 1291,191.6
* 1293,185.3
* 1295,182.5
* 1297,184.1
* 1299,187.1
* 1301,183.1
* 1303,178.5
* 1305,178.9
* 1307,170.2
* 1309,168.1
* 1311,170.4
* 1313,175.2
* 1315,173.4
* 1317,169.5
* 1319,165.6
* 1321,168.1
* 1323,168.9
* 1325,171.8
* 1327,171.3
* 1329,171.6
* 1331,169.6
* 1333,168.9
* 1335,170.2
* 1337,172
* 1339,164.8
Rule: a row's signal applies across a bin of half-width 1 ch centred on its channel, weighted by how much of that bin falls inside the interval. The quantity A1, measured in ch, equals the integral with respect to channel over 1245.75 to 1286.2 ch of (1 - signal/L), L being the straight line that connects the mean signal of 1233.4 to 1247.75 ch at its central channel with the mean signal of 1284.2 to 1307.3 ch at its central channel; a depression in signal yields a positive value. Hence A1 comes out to -4.9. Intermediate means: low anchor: 116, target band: 166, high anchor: 183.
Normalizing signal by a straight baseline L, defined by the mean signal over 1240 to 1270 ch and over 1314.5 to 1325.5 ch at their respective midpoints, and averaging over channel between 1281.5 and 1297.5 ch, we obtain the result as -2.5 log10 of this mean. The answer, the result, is -0.18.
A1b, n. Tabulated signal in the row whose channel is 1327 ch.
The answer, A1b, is 171.3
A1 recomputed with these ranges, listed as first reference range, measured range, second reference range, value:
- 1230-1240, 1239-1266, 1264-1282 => 5.43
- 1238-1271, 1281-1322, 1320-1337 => -4.97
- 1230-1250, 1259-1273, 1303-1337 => -4.70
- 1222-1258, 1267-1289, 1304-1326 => -4.80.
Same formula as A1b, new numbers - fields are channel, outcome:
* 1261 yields 179.6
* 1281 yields 182.3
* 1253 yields 114.9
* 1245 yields 100.9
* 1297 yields 184.1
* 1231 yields 168.8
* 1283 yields 182.9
